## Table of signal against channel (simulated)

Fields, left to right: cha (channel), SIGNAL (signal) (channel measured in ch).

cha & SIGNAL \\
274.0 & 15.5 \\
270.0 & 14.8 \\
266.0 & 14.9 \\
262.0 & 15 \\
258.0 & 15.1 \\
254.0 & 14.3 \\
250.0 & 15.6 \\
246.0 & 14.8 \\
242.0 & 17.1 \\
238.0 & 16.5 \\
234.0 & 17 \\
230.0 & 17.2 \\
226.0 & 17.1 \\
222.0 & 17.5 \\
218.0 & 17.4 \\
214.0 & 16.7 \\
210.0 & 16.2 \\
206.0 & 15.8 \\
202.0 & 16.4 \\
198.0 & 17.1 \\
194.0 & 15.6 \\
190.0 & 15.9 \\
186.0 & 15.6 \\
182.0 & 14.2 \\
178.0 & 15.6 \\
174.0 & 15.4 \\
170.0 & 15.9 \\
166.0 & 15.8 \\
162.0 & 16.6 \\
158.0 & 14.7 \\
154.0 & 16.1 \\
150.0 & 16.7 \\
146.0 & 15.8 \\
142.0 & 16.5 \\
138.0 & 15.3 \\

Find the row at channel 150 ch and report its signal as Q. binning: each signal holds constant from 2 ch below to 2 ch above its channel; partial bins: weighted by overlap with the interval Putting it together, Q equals 16.7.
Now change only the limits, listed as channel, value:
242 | 17.1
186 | 15.6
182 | 14.2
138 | 15.3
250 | 15.6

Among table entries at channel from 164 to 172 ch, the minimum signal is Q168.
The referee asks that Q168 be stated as 15.8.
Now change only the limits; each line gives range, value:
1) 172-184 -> 14.2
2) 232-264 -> 14.3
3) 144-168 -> 14.7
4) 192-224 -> 15.6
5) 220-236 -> 17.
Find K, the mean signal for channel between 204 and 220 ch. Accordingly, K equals 16.5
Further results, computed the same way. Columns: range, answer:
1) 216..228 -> 17.3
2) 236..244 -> 16.8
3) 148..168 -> 16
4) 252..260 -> 14.7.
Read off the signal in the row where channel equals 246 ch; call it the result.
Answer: 14.8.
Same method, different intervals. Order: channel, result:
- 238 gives 16.5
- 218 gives 17.4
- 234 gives 17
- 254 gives 14.3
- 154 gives 16.1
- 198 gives 17.1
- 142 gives 16.5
